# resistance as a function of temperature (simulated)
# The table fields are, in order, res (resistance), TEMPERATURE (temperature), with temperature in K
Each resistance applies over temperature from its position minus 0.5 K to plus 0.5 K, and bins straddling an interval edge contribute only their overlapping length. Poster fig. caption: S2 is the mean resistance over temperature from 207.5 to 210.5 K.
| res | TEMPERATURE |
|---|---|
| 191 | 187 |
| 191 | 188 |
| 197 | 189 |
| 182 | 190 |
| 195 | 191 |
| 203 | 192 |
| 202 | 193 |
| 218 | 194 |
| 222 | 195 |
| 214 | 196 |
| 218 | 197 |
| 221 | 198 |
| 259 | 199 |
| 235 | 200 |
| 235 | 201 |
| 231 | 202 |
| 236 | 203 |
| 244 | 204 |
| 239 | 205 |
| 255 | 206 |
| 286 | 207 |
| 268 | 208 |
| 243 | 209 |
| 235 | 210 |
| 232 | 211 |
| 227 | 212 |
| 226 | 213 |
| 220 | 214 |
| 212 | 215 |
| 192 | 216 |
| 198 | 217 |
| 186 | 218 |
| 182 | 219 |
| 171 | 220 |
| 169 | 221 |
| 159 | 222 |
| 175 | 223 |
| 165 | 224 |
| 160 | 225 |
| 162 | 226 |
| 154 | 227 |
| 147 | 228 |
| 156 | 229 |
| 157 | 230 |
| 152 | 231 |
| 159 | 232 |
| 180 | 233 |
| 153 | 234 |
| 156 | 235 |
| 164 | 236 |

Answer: 249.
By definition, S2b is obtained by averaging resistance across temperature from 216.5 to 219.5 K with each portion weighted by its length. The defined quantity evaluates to 189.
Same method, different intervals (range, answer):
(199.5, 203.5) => 234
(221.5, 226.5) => 164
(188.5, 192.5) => 194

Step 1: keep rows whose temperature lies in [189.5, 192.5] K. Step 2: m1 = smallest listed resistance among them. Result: 182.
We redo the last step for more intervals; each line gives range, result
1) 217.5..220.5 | 171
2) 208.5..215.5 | 212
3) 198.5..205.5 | 231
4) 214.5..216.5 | 192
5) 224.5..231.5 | 147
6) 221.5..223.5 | 159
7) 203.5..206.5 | 239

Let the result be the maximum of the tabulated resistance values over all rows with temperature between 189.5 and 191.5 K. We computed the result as 195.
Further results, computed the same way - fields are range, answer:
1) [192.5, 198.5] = 222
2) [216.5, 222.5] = 198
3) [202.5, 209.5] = 286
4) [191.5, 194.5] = 218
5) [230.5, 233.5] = 180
